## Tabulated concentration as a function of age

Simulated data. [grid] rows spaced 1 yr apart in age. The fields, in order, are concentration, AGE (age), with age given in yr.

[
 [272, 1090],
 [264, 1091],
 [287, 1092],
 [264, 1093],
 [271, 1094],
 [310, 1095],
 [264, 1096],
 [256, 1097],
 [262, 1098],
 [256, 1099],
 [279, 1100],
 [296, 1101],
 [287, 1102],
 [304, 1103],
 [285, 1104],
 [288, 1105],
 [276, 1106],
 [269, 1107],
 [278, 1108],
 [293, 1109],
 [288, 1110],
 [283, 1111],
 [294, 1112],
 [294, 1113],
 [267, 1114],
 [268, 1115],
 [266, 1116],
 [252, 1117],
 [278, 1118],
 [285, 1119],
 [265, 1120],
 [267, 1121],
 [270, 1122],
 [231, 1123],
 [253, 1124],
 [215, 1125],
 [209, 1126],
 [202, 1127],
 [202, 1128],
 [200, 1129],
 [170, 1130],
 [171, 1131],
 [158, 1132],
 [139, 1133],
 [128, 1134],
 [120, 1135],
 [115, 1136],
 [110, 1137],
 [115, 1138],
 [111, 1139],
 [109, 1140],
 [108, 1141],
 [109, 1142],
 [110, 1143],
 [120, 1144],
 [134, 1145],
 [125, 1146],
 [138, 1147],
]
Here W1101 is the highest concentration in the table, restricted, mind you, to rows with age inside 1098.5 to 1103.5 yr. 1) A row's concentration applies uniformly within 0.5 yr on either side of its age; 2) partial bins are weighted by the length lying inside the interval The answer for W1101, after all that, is 304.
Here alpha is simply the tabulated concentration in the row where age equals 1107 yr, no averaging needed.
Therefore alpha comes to 269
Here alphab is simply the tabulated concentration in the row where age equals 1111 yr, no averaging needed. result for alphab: 283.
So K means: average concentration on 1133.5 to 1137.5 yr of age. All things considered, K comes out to 118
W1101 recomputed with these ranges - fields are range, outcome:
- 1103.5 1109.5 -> 293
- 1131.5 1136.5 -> 158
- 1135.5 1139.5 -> 115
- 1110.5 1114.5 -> 294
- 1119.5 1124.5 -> 270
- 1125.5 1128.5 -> 209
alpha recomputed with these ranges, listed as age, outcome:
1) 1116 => 266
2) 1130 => 170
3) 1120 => 265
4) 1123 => 231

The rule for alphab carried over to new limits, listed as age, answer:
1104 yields 285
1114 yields 267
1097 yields 256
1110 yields 288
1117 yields 252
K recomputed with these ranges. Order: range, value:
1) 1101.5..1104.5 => 292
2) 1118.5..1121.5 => 272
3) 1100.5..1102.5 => 292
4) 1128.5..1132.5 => 175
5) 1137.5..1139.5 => 113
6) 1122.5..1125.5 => 233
